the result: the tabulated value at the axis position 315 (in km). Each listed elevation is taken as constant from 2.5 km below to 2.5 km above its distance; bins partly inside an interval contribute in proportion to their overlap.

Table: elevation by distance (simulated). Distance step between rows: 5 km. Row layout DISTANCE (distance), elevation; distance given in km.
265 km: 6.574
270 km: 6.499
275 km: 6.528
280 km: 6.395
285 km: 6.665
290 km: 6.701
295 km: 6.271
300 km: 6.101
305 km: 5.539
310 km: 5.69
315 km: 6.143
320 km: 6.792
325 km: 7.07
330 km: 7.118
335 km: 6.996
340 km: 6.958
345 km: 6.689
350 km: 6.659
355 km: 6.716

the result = 6.143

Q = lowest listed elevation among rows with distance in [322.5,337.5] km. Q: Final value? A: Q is 6.996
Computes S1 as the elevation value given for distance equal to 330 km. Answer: 7.118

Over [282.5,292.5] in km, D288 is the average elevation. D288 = 6.68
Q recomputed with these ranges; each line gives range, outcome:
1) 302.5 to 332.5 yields 5.539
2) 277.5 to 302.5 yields 6.101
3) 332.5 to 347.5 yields 6.689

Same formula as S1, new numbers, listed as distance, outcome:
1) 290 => 6.701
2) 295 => 6.271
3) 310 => 5.69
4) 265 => 6.574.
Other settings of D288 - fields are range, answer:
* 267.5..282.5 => 6.47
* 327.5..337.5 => 7.06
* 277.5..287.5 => 6.53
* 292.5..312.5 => 5.9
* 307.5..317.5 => 5.92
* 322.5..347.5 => 6.97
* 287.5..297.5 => 6.49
